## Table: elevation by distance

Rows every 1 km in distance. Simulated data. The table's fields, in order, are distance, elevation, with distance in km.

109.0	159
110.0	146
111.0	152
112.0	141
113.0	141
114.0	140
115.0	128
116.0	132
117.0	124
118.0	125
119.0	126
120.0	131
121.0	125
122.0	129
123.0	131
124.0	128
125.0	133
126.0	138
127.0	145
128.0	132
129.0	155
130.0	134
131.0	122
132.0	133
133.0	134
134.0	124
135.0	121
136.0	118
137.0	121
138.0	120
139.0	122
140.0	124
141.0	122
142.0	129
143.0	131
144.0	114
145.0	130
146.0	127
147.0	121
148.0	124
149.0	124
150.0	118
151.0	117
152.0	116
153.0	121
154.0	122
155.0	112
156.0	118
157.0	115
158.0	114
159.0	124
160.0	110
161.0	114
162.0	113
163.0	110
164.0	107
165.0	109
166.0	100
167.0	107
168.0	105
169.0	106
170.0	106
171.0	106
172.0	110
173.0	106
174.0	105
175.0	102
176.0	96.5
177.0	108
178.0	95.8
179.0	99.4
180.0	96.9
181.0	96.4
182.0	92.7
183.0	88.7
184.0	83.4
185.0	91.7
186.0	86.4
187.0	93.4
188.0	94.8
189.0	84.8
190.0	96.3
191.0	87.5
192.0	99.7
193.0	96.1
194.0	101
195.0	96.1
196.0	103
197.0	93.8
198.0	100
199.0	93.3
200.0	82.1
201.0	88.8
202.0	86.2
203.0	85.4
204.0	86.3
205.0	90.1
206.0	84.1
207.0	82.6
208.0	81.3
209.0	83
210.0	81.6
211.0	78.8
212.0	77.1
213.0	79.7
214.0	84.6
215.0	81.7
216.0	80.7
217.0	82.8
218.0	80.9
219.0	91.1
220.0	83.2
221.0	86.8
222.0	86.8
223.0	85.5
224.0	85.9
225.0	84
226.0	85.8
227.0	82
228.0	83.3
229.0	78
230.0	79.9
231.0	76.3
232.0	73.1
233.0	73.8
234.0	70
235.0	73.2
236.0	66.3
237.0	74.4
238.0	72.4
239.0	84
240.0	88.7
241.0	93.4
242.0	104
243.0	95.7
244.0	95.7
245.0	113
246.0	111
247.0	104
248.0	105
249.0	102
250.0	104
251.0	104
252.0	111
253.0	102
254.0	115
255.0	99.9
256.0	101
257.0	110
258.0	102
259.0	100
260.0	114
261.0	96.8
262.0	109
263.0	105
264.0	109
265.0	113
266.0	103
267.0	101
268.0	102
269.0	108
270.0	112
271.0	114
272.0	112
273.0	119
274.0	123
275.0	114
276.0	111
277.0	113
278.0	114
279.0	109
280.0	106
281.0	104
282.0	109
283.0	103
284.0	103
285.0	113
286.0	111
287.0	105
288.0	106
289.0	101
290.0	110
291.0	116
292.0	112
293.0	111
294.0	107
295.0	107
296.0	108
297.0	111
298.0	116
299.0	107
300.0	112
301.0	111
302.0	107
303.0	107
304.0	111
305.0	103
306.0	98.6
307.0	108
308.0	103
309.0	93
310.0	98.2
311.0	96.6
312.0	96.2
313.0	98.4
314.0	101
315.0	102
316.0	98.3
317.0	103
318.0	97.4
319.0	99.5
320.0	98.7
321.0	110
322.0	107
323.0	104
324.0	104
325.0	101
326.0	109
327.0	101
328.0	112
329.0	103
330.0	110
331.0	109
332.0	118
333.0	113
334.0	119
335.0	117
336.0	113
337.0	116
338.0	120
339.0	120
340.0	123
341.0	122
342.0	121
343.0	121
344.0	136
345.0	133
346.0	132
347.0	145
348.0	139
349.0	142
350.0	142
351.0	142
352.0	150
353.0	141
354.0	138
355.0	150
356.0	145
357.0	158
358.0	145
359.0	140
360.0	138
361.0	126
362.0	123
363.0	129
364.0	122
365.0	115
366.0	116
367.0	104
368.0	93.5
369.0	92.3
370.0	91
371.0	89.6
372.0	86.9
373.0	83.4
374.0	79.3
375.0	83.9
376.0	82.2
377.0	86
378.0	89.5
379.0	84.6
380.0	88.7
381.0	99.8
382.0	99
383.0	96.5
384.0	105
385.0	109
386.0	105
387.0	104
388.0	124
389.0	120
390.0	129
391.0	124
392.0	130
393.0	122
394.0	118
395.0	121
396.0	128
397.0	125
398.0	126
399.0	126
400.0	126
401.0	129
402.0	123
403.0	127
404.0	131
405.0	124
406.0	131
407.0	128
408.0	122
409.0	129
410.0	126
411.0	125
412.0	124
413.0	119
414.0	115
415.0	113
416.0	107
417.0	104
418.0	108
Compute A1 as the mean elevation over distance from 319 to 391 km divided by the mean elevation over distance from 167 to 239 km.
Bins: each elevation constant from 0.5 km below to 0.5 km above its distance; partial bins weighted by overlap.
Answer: 1.3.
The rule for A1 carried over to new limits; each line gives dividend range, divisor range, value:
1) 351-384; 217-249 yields 1.30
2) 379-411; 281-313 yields 1.12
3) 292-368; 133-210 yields 1.11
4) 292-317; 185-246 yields 1.21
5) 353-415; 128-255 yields 1.16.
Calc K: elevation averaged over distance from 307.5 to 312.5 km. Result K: 97.4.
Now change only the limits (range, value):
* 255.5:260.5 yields 105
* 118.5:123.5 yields 128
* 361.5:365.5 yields 122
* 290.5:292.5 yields 114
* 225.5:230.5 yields 81.8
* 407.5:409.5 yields 126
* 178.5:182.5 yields 96.4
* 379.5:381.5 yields 94.2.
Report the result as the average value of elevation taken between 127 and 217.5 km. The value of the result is 105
